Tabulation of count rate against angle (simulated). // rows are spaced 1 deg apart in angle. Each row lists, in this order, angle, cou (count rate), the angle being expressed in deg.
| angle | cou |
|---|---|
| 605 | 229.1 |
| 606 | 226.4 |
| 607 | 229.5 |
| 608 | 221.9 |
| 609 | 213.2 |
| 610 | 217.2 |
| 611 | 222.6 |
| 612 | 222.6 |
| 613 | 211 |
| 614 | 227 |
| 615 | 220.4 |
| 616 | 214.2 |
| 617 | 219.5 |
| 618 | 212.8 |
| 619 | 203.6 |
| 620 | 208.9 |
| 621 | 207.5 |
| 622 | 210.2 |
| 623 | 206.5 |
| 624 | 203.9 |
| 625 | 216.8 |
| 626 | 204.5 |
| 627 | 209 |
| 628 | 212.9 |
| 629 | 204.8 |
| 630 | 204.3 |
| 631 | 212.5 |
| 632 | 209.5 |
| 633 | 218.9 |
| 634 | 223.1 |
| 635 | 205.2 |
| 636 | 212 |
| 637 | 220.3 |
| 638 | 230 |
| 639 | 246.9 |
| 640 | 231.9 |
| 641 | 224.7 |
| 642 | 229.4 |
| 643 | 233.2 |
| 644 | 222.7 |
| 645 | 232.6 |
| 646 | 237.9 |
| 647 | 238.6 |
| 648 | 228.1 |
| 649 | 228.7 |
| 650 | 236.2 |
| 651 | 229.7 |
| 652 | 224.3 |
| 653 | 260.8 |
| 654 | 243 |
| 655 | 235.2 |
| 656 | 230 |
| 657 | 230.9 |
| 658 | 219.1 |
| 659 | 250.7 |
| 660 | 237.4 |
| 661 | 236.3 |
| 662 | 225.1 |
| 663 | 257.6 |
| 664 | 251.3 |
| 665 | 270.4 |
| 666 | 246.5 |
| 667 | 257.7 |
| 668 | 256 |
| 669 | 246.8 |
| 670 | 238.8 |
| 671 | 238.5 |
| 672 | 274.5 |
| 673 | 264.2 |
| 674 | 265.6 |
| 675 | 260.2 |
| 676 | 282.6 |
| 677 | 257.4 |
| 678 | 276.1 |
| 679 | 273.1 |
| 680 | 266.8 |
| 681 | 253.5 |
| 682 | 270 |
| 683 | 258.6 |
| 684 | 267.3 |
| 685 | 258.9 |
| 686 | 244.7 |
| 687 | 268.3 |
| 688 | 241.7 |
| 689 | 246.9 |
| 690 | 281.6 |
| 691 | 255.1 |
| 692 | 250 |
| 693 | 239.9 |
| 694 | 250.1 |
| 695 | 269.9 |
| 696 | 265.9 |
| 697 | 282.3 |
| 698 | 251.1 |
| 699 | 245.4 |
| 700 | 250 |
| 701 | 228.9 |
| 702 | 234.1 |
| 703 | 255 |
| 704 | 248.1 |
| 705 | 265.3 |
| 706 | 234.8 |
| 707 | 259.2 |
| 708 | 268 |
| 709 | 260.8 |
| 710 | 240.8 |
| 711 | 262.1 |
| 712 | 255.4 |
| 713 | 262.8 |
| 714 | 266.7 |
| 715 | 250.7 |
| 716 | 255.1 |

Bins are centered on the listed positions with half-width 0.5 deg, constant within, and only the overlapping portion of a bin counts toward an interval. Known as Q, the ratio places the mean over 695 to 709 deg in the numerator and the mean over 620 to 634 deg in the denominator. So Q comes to 1.2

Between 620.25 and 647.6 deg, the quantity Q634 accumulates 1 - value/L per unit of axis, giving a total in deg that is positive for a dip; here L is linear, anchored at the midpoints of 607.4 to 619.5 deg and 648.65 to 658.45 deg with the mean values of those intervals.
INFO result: 0.9 deg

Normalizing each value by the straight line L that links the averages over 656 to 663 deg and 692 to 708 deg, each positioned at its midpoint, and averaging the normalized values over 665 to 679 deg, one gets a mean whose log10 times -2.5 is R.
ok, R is -0.08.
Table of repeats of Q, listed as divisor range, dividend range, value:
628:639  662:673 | 1.17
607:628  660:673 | 1.17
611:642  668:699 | 1.21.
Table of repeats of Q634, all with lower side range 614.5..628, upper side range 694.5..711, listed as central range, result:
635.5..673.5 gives -1.7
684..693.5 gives -0.3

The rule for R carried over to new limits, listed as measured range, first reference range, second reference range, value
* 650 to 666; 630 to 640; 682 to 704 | -0.03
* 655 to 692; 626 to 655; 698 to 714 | -0.07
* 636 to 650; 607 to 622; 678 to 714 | 0.00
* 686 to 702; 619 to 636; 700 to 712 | -0.04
